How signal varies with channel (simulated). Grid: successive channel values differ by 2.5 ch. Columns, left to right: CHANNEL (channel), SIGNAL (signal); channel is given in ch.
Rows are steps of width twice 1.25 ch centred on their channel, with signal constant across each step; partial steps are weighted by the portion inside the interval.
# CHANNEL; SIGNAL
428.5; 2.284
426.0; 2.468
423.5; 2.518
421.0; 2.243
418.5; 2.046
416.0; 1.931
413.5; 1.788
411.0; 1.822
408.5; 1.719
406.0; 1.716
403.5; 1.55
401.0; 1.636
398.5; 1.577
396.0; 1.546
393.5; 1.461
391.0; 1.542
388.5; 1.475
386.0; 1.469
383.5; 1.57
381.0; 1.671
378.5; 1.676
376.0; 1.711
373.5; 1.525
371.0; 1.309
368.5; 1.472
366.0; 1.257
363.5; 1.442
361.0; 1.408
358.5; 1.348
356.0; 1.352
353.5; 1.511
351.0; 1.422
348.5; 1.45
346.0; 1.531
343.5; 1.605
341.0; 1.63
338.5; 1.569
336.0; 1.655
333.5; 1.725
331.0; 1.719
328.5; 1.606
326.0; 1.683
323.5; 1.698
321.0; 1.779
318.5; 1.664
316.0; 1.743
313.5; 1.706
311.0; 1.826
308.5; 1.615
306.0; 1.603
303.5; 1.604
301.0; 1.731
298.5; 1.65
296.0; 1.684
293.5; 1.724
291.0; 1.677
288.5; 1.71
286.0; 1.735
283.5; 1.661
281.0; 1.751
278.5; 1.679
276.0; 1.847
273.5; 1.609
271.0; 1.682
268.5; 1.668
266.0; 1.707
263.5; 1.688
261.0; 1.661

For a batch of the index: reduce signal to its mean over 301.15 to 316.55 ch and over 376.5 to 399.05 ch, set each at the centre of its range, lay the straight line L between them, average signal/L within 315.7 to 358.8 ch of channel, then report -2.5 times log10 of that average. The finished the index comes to 0.03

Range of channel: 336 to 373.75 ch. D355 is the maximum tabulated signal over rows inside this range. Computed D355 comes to 1.655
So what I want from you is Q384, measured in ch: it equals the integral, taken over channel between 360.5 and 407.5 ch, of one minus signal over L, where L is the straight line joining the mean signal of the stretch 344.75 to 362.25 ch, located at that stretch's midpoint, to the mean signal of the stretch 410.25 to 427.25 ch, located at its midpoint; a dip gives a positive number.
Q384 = 5.9 ch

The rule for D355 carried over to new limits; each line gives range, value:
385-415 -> 1.822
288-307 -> 1.731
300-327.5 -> 1.826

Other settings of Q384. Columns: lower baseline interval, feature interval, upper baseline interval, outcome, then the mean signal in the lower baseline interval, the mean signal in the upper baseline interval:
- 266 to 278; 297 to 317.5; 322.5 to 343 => -0.11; 1.7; 1.66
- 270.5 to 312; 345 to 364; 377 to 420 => 2.76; 1.69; 1.66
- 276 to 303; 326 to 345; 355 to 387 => -0.82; 1.7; 1.48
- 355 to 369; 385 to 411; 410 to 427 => 3.74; 1.38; 2.12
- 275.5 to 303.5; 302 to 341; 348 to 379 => -2.10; 1.71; 1.45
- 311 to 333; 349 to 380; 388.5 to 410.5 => 3.59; 1.71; 1.59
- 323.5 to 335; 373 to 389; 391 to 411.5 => 0.41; 1.68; 1.62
